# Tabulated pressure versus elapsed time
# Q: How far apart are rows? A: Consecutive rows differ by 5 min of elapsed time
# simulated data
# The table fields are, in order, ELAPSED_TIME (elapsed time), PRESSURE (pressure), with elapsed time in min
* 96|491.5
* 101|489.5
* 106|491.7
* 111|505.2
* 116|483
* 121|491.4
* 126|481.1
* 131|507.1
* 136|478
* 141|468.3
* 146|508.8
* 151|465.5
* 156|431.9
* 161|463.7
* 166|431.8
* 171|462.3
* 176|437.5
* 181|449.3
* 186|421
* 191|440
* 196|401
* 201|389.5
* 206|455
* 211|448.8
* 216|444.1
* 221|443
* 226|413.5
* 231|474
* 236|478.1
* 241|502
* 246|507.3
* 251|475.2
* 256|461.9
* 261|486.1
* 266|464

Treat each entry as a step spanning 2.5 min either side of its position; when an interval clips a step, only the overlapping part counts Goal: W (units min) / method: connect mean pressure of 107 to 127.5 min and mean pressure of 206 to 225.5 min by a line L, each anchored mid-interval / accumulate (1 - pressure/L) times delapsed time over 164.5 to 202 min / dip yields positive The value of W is 2.3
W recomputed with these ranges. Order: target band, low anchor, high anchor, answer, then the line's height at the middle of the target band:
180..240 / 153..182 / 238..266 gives 3.4 min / 465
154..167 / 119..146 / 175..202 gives 0.3 min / 456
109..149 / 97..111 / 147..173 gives -1.2 min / 476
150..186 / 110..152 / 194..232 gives 1.3 min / 463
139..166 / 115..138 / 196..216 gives 0.3 min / 469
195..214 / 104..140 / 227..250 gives 2.4 min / 486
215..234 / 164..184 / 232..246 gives 1.4 min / 481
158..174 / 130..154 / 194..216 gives 0.3 min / 461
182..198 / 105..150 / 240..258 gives 2.1 min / 488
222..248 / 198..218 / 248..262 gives -0.9 min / 457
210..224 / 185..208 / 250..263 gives -0.2 min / 439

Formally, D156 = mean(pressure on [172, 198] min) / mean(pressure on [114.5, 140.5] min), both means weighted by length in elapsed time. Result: 0.89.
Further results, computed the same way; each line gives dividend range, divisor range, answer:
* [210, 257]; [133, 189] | 1.02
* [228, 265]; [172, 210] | 1.12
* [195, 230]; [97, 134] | 0.88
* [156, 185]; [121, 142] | 0.92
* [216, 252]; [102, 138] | 0.95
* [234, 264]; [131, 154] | 1.01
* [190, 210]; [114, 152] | 0.87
